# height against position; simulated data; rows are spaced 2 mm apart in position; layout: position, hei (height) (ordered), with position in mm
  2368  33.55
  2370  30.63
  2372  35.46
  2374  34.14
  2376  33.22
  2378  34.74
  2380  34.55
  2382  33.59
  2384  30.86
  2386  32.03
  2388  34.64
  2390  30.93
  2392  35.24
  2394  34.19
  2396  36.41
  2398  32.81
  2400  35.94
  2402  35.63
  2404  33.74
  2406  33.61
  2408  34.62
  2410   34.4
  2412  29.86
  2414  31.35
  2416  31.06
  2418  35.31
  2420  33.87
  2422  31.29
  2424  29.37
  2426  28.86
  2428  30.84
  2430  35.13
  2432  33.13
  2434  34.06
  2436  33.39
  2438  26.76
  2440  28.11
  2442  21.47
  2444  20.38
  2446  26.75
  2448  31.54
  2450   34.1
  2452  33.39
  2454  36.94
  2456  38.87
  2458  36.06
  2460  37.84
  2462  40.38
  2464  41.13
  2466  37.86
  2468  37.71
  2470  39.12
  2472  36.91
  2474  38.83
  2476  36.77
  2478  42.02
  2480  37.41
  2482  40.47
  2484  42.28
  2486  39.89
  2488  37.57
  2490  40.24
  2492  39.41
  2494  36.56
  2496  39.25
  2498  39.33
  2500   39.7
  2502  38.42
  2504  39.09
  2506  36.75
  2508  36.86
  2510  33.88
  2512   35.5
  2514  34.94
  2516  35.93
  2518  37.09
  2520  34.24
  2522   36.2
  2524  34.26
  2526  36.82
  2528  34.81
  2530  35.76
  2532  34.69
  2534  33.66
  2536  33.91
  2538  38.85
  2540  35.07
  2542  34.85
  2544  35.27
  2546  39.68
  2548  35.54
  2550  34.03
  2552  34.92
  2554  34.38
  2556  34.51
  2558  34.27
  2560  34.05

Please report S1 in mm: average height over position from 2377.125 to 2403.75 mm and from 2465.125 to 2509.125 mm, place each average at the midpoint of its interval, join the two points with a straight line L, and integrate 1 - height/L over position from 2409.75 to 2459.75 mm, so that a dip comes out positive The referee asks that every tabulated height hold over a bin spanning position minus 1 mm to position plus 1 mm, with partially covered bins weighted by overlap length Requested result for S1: 6.4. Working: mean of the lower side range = 34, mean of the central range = 31.5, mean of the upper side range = 38.7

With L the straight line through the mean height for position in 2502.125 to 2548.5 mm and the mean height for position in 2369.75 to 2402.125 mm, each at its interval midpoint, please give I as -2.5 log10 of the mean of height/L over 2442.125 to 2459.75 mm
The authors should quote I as 0.09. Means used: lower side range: 33.8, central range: 32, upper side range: 35.9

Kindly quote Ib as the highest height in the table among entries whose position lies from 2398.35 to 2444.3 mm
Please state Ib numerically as 35.94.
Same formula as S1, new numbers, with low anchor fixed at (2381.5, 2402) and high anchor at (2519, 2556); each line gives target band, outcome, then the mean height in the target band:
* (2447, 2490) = -4.2 mm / 38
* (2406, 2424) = 0.8 mm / 32.6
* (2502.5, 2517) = -0.5 mm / 36.2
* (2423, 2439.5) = 1.4 mm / 31.3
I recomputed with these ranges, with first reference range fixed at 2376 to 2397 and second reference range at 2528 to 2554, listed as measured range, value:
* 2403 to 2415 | 0.03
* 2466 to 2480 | -0.11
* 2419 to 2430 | 0.10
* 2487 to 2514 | -0.08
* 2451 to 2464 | -0.09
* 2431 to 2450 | 0.19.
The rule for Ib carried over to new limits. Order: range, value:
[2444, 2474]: 41.13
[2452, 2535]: 42.28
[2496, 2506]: 39.7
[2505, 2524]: 37.09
